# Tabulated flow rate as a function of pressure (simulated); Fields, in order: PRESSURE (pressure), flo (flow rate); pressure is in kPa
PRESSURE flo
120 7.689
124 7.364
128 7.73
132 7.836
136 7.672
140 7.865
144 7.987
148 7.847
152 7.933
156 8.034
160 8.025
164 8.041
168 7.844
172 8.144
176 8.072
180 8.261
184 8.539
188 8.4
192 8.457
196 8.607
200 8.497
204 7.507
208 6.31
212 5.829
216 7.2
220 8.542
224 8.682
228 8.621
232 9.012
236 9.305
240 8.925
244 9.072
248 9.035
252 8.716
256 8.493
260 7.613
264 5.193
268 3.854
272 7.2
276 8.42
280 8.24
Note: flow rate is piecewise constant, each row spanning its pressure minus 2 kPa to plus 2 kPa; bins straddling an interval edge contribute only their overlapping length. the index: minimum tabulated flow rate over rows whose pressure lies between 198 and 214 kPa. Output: 5.829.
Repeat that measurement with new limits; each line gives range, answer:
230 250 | 8.925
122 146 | 7.364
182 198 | 8.4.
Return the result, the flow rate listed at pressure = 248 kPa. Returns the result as 9.035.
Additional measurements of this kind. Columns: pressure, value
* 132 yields 7.836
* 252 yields 8.716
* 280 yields 8.24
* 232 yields 9.012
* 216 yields 7.2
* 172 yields 8.144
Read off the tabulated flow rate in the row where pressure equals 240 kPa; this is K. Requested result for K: 8.925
